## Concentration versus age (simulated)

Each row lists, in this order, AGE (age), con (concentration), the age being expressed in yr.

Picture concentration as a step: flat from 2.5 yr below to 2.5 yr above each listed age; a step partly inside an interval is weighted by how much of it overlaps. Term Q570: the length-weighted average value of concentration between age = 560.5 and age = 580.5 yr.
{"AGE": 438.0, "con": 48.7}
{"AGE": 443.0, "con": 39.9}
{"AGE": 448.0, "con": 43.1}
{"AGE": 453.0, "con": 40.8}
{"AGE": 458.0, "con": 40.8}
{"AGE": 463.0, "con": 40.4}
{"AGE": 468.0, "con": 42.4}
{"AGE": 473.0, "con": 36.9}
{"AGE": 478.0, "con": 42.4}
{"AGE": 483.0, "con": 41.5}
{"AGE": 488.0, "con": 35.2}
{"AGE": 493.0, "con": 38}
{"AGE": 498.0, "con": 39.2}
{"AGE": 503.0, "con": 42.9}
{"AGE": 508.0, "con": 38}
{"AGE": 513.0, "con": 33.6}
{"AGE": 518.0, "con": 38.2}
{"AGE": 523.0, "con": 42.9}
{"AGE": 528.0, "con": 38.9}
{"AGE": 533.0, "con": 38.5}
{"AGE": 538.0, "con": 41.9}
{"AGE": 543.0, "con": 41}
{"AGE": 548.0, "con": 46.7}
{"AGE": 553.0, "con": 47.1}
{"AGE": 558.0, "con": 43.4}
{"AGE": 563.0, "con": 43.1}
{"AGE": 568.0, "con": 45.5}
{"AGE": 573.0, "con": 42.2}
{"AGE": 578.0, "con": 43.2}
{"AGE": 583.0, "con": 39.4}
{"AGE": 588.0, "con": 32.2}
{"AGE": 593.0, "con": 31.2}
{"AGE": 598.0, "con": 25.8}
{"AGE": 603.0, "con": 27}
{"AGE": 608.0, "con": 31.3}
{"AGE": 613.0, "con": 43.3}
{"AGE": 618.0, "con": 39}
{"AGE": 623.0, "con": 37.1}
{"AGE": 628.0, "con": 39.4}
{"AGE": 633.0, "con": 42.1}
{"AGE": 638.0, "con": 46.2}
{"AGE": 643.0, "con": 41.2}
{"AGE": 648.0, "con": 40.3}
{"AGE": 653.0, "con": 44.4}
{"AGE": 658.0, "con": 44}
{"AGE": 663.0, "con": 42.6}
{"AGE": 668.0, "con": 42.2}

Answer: 43.5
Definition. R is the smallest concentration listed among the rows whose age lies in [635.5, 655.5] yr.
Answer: 40.3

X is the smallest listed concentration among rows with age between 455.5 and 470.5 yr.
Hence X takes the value 40.4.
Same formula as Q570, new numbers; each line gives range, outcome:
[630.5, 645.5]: 43.2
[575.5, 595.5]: 36.5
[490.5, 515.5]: 38.3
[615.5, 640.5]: 40.8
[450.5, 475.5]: 40.3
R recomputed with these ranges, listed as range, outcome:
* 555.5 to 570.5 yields 43.1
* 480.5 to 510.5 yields 35.2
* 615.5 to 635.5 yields 37.1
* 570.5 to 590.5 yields 32.2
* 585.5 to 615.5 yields 25.8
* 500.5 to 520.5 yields 33.6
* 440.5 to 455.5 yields 39.9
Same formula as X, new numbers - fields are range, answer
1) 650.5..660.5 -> 44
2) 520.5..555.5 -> 38.5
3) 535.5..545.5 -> 41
